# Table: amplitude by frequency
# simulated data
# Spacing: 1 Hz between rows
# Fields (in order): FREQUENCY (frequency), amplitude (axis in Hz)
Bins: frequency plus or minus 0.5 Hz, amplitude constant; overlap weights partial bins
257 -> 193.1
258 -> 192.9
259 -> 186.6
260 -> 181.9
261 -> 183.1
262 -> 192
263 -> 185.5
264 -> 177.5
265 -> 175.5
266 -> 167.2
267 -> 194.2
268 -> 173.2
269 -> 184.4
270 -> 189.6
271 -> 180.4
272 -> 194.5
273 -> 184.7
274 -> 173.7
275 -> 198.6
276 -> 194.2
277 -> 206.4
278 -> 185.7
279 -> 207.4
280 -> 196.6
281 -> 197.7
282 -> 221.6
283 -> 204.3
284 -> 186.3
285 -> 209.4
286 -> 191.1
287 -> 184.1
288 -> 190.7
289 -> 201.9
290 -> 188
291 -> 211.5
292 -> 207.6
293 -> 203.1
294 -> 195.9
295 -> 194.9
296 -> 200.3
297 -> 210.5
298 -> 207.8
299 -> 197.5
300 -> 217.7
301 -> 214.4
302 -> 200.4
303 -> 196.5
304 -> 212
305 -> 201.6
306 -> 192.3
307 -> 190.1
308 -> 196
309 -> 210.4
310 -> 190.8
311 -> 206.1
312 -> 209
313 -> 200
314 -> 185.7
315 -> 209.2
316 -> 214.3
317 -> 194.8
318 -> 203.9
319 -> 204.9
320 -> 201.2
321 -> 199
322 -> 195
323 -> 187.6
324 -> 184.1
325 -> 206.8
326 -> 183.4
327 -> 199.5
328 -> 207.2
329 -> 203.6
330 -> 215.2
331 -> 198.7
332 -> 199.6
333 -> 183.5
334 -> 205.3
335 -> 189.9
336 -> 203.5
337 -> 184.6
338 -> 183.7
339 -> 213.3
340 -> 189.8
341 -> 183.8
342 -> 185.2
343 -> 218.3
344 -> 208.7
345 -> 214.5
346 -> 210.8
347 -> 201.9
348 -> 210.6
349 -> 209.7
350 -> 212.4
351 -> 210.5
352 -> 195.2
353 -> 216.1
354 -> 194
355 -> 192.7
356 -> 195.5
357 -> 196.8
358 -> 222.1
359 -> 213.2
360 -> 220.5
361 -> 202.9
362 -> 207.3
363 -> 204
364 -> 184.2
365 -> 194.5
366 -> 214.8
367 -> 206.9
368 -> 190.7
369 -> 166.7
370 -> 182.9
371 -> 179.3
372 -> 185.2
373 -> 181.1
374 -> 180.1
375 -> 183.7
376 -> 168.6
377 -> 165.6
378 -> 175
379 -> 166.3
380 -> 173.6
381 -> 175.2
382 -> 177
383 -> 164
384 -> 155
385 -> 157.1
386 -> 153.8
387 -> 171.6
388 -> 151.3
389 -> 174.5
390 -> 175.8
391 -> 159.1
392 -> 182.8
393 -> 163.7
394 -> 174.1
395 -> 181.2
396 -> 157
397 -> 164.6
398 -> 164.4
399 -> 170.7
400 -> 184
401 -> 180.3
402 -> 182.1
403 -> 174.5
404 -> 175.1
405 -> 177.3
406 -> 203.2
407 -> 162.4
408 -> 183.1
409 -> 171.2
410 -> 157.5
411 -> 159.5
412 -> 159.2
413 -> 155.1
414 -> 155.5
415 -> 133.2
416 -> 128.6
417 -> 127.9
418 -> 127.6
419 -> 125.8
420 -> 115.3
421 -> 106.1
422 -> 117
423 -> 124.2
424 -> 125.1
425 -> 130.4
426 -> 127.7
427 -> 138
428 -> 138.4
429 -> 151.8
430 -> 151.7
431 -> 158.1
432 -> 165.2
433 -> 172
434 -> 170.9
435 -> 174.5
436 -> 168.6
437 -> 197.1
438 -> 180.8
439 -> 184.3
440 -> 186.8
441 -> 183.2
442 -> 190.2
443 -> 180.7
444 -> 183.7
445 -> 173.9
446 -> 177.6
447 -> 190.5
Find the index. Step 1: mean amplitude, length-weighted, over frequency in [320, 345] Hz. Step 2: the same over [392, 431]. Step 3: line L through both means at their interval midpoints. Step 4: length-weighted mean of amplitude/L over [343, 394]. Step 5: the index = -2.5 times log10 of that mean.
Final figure -0.06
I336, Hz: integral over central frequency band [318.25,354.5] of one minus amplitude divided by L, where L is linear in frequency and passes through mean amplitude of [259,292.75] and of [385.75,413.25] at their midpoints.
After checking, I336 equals -3.82 Hz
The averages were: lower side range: 192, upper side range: 171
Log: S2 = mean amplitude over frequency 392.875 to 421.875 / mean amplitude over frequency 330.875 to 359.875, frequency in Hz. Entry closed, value 0.79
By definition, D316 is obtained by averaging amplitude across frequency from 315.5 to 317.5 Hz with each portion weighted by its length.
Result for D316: 205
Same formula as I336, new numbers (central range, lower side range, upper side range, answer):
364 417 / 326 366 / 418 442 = 1.3 Hz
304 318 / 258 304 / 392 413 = -0.9 Hz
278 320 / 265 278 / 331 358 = -2.1 Hz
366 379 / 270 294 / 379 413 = -0.4 Hz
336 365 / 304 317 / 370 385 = -2.9 Hz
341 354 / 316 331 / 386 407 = -1.1 Hz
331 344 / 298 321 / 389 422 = -0.4 Hz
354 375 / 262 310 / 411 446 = -2.8 Hz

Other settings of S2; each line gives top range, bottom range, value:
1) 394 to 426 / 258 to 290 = 0.81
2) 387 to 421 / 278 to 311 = 0.81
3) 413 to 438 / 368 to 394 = 0.84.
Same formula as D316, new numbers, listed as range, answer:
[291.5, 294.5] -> 202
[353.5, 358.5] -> 200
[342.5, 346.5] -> 213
